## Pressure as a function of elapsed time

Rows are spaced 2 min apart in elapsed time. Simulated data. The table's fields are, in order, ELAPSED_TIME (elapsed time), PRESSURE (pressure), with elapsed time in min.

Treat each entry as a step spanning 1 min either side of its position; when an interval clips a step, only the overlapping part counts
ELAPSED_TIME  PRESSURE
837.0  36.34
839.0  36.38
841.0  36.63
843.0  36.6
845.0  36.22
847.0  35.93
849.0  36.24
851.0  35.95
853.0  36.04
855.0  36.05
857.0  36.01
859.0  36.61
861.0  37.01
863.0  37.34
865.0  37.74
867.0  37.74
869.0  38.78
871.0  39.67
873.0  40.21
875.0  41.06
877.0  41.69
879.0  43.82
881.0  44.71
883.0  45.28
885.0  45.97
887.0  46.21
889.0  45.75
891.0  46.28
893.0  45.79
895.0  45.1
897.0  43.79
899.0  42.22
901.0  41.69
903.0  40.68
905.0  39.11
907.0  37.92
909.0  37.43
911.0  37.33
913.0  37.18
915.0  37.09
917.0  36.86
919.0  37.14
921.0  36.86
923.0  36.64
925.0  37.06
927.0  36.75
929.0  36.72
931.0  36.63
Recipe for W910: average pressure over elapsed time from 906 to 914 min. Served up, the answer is 37.5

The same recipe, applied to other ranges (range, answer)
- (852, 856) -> 36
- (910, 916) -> 37.2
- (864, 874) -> 38.8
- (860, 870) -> 37.7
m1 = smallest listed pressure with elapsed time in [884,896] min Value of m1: 45.1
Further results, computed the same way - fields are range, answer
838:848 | 35.93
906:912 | 37.33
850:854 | 35.95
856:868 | 36.01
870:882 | 39.67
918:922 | 36.86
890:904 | 40.68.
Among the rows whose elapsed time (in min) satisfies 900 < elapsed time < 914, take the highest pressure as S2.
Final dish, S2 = 41.69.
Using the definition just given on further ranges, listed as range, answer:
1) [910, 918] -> 37.33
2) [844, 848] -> 36.22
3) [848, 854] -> 36.24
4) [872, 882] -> 44.71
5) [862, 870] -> 38.78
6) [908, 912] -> 37.43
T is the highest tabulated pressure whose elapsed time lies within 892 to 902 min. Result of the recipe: 45.79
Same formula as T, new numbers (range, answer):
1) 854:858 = 36.05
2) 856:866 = 37.74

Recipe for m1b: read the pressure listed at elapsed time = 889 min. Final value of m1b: 45.75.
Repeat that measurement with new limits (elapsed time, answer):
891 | 46.28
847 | 35.93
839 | 36.38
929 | 36.72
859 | 36.61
